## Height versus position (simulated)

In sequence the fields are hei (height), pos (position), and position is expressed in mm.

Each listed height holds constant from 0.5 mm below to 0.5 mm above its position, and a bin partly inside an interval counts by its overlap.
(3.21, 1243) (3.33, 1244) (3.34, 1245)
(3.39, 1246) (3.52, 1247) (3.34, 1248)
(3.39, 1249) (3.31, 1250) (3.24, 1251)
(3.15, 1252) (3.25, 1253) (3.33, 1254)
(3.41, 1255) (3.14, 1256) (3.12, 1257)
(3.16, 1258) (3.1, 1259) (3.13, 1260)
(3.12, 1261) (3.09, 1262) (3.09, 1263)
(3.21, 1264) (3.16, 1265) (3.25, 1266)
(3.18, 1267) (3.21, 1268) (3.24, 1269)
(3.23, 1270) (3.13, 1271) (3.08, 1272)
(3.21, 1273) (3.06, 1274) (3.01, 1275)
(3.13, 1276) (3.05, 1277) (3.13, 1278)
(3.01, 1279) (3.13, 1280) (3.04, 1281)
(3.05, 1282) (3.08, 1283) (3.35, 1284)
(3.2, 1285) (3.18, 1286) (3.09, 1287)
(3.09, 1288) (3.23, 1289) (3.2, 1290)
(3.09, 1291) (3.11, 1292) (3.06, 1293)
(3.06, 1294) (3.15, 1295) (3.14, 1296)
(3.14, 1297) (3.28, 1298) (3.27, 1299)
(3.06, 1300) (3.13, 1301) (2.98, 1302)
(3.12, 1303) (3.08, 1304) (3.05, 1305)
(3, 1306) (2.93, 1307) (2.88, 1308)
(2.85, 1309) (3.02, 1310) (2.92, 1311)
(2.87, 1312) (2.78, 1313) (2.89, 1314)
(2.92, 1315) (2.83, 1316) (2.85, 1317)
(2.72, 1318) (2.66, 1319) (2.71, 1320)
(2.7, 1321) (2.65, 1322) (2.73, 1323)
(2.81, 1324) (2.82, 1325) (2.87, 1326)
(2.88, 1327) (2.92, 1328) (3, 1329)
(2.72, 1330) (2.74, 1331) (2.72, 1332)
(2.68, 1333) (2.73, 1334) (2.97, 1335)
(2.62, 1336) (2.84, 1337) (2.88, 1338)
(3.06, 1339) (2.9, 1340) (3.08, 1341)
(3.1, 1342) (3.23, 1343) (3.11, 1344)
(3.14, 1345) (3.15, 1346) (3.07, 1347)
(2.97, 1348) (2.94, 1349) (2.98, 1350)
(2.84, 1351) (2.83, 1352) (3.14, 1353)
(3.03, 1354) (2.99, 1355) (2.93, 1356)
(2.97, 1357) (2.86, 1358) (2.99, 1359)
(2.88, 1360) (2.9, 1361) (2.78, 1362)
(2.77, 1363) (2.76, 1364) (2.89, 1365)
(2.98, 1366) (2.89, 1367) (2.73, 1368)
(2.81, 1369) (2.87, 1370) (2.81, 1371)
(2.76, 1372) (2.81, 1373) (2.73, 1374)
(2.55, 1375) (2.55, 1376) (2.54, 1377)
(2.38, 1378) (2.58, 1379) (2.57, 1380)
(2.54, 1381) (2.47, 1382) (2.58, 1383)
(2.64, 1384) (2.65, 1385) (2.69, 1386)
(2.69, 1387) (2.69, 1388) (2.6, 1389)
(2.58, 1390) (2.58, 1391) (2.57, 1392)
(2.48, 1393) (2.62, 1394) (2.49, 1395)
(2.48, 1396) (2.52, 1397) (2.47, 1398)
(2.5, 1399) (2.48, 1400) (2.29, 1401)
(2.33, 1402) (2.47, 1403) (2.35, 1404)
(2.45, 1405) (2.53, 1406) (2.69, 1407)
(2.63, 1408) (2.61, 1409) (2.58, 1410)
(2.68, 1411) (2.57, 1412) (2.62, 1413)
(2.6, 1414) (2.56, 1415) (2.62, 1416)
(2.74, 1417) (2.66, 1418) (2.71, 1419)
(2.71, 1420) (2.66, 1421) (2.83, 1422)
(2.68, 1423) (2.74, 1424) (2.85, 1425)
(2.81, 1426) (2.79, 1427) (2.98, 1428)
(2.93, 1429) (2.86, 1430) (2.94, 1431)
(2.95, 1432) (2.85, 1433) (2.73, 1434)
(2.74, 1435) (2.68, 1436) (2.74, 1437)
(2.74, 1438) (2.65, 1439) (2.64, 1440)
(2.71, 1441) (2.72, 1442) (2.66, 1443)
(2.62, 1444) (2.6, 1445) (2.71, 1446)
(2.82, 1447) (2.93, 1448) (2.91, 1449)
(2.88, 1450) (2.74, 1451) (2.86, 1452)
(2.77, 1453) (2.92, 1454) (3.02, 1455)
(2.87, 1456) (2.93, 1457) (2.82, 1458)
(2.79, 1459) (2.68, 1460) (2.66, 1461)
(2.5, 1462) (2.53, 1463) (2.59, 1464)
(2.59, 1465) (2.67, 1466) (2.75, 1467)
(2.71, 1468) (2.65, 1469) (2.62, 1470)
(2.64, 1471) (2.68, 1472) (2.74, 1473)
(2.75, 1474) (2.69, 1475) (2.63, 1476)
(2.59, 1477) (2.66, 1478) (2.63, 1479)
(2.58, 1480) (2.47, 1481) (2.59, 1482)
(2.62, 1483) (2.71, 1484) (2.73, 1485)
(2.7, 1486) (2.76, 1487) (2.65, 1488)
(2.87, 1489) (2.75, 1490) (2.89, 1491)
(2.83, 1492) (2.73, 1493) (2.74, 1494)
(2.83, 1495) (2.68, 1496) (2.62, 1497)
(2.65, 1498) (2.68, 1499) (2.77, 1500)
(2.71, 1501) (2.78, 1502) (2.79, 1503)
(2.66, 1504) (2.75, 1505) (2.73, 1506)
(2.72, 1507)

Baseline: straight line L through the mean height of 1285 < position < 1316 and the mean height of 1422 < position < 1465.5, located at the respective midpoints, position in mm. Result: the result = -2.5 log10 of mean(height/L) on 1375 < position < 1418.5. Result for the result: 0.12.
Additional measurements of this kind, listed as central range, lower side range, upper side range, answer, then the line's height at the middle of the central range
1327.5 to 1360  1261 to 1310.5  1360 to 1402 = -0.04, 2.82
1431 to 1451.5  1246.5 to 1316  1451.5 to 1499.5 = 0.01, 2.78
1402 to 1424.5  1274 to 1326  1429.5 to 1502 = 0.08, 2.81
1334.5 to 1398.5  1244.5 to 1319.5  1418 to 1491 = 0.05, 2.93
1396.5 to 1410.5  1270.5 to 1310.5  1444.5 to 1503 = 0.15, 2.87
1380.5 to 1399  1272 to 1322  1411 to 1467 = 0.11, 2.84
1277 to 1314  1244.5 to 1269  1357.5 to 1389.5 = 0.00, 3.06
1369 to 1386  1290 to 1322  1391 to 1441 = 0.05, 2.76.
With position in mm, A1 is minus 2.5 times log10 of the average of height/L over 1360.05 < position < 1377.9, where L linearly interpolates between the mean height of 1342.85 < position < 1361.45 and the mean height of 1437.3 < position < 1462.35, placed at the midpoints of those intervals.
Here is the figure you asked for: 0.07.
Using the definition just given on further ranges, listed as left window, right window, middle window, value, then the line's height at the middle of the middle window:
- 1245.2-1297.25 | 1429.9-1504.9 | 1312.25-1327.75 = 0.10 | 3.06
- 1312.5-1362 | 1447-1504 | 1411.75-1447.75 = 0.02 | 2.78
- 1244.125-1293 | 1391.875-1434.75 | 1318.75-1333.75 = 0.07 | 2.97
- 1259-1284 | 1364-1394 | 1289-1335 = 0.01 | 2.95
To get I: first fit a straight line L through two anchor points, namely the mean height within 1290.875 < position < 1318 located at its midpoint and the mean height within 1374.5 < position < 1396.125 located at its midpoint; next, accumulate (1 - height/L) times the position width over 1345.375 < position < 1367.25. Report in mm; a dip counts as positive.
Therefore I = -1.7 mm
